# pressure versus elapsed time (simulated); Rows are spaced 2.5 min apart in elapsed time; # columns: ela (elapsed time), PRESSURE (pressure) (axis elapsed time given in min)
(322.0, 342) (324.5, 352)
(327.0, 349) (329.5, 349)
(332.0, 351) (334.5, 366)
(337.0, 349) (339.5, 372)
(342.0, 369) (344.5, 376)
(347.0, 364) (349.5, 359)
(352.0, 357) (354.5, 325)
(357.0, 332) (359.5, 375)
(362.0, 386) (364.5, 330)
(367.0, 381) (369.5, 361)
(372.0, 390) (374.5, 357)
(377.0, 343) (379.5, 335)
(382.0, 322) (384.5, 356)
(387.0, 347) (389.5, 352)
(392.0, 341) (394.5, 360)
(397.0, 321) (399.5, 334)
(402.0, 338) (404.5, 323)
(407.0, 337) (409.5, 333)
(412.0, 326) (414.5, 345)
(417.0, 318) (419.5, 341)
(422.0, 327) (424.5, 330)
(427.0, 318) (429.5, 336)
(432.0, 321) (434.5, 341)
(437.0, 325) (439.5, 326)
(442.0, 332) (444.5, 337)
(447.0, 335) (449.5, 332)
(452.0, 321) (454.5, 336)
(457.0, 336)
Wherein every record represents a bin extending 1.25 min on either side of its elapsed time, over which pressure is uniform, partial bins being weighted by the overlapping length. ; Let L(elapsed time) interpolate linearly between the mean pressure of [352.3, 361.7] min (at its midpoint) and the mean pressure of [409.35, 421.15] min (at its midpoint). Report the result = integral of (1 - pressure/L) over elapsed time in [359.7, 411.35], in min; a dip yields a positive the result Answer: -1.0 min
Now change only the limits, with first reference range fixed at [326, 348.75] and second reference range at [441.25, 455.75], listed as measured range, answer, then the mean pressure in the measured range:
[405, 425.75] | 0.5 min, 332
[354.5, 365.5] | 0.1 min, 353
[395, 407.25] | 0.4 min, 332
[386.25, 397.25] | 0.0 min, 346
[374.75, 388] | 0.3 min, 342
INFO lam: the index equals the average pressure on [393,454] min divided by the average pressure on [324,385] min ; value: 0.9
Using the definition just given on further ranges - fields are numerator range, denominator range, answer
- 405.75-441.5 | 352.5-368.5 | 0.93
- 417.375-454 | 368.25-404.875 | 0.95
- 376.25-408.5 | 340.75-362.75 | 0.94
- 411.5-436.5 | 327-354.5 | 0.92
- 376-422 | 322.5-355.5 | 0.94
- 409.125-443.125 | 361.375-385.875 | 0.93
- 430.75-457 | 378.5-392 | 0.97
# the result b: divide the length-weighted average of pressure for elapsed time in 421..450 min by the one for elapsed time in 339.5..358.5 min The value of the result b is 0.9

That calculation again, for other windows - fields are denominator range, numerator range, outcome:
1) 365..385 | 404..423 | 0.94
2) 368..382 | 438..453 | 0.93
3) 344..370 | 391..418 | 0.93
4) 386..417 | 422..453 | 0.98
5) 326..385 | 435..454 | 0.93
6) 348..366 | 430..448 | 0.94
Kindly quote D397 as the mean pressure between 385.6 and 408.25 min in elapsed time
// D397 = 339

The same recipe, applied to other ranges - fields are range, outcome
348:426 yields 345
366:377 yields 369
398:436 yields 331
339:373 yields 362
